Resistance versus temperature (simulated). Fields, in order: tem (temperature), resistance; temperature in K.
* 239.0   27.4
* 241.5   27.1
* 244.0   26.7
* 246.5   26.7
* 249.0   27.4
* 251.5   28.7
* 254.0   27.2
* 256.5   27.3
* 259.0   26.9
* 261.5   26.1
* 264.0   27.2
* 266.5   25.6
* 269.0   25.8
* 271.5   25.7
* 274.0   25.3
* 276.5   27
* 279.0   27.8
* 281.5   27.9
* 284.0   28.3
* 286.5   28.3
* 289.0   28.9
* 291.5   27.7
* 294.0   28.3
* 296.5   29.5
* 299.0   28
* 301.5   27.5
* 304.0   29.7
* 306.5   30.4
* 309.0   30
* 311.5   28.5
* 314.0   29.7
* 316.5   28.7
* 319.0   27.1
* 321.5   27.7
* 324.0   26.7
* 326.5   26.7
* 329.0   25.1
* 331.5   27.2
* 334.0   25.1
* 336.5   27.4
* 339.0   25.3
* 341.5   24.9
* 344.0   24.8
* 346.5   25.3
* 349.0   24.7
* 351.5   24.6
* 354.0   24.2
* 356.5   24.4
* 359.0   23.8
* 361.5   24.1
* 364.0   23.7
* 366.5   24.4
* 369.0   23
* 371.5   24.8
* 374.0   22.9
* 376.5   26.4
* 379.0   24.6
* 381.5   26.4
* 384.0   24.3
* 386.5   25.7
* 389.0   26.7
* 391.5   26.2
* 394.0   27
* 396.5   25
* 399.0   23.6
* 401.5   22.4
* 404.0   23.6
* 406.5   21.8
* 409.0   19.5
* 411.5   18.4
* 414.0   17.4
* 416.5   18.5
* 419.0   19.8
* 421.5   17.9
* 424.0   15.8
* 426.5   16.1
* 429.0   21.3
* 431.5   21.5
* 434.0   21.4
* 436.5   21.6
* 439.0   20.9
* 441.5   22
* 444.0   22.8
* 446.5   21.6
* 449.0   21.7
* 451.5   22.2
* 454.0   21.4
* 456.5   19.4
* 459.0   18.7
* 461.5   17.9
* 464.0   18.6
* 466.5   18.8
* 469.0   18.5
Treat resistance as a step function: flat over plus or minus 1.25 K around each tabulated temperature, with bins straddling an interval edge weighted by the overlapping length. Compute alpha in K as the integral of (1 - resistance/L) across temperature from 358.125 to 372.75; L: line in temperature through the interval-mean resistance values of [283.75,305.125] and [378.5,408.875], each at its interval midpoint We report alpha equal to 1.0 K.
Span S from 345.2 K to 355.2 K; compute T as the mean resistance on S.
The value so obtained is 24.7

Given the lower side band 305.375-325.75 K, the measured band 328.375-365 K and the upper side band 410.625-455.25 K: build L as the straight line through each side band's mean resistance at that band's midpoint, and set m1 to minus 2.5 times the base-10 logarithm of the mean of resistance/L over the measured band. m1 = 0.06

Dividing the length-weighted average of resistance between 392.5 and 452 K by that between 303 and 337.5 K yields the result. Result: 0.75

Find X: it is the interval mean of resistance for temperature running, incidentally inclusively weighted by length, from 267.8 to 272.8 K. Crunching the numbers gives 25.7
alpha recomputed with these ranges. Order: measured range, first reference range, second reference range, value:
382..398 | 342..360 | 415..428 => -3.90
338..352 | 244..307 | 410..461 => -0.40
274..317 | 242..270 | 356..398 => -3.72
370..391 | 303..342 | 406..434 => -2.66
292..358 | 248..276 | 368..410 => -3.70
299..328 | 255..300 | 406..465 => -3.12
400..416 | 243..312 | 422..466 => 1.01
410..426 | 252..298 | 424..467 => 2.66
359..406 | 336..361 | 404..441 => -4.71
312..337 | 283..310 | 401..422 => -0.52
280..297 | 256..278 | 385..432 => -1.85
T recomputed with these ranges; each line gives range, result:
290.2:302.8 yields 28.2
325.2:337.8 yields 26.3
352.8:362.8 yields 24.1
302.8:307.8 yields 30.1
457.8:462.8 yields 18.3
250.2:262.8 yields 27.2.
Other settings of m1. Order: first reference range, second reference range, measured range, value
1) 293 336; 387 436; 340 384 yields 0.01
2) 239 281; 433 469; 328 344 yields -0.06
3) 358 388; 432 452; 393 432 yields 0.12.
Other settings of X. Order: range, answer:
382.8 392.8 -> 25.7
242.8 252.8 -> 27.4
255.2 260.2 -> 27.1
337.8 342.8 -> 25.1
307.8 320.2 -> 28.8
